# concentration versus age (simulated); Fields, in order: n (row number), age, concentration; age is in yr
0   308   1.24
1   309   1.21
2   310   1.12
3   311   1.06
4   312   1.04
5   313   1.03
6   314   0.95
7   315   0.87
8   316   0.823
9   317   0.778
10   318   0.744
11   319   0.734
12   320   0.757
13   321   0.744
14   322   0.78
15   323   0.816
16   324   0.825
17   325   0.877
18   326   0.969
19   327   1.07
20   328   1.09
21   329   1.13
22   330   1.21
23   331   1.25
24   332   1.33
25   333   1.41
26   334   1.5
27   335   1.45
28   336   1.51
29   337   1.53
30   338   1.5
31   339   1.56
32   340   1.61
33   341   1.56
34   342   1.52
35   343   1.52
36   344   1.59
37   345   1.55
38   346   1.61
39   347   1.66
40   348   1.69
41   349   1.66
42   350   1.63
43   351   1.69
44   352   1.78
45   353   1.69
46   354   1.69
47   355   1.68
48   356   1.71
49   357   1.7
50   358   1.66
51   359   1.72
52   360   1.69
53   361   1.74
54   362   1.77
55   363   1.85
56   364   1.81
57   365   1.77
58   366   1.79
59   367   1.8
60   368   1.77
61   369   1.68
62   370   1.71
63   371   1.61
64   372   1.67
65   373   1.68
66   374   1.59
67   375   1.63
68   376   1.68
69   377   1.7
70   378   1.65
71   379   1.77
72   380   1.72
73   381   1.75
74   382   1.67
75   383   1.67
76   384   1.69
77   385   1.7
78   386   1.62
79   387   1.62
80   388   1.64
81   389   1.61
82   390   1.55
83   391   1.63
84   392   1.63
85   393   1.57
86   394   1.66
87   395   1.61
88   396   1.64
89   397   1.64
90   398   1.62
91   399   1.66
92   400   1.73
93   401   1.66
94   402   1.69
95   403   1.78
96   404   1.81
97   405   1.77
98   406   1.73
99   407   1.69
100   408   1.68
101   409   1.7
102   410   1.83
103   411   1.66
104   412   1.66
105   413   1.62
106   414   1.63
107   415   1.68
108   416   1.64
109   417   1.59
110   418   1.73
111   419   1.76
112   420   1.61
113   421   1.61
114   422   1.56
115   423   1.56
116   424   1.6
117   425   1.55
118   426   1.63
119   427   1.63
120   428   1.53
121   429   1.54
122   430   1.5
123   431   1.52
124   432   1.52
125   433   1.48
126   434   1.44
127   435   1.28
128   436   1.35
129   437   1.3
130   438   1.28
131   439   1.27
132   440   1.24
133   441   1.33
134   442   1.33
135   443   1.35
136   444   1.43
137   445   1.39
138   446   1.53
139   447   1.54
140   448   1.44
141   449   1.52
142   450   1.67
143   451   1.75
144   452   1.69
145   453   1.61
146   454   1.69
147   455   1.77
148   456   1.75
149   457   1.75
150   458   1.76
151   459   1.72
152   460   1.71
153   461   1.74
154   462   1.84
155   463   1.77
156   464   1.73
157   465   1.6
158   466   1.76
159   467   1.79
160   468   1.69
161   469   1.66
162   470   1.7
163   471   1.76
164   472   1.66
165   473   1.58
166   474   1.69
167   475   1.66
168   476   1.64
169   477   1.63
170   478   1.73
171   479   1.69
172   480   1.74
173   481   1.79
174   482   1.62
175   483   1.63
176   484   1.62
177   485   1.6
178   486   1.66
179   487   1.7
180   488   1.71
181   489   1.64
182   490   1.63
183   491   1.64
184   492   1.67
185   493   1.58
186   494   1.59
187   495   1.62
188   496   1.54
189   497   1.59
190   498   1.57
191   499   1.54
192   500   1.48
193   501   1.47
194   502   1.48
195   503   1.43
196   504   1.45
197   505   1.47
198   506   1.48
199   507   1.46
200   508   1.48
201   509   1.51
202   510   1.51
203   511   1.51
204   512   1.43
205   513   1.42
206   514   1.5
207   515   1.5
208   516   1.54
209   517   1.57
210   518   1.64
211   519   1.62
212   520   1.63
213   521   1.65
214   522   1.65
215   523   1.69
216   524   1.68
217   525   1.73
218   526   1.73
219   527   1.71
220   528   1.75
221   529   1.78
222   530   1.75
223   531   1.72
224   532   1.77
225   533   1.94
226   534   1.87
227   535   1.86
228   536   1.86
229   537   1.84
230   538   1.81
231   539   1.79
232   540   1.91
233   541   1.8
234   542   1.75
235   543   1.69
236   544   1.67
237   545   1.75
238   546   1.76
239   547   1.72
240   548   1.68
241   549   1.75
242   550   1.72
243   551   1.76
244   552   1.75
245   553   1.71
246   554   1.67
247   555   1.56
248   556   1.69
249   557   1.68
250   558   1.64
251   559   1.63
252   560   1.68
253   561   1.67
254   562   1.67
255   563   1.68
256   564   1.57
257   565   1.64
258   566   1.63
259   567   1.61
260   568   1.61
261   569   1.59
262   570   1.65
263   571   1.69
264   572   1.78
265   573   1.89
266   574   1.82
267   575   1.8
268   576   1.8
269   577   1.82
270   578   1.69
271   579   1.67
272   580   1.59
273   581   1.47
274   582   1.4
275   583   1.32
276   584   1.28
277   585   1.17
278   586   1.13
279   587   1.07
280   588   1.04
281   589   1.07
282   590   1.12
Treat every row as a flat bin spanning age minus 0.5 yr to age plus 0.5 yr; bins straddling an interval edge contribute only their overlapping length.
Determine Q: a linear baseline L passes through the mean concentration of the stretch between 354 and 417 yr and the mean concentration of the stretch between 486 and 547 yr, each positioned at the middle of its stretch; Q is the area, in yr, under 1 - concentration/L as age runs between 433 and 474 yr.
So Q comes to 2.1 yr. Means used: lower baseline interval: 1.69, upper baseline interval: 1.64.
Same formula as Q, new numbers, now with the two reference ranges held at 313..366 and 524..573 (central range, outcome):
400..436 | -2.7 yr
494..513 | 1.7 yr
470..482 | -0.6 yr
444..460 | -0.7 yr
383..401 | -2.1 yr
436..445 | 1.3 yr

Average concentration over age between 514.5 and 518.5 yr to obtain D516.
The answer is 1.56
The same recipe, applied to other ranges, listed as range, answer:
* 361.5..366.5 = 1.8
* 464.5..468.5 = 1.71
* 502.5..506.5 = 1.46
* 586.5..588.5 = 1.06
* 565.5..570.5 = 1.62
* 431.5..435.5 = 1.43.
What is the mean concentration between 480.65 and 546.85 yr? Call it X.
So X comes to 1.64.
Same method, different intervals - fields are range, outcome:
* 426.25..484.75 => 1.59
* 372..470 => 1.62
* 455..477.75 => 1.71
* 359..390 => 1.7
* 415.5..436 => 1.56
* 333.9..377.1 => 1.66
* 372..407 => 1.67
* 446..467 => 1.69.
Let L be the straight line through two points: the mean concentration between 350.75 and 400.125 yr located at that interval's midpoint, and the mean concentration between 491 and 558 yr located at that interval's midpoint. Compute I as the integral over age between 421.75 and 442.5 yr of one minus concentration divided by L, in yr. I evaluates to 2.8 yr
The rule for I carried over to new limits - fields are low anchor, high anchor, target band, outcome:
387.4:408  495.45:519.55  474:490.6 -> -1.33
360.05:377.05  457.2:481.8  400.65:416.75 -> 0.15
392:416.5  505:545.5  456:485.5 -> -0.42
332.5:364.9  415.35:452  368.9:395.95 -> -1.25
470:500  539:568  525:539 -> -0.98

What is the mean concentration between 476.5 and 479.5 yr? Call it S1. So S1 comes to 1.68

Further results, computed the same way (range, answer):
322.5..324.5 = 0.821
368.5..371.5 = 1.67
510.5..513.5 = 1.45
